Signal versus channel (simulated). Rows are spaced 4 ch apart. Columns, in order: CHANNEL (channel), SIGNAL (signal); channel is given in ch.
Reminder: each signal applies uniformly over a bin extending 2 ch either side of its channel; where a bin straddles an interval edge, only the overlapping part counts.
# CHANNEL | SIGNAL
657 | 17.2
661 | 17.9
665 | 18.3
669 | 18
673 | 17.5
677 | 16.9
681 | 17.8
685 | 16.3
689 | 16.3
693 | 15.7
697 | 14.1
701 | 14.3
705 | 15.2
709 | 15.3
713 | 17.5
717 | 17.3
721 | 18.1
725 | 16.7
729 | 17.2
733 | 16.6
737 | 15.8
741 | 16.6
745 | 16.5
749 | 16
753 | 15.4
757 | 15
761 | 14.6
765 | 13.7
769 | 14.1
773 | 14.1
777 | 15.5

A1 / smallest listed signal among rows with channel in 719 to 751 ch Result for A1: 15.8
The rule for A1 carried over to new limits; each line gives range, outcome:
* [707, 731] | 15.3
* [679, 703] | 14.1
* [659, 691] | 16.3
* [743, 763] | 14.6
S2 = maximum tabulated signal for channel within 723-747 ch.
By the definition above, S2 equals 17.2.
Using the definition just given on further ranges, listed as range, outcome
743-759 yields 16.5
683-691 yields 16.3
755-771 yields 15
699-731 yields 18.1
